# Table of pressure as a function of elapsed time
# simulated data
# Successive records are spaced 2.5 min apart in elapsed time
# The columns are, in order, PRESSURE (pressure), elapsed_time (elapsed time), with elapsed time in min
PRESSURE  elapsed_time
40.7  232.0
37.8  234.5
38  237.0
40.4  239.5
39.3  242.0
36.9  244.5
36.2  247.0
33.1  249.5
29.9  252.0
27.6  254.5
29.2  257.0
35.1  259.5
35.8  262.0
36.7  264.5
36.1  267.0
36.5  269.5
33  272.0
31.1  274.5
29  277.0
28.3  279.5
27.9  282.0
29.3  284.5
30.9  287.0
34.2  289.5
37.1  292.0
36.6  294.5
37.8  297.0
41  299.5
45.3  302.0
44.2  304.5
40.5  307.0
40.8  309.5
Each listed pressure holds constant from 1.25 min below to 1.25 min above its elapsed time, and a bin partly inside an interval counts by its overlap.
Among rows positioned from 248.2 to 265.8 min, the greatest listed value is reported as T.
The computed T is 36.7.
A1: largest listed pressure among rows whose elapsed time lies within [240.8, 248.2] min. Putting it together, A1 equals 39.3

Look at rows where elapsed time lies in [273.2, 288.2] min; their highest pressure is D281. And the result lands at 31.1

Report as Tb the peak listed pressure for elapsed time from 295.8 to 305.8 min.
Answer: 45.3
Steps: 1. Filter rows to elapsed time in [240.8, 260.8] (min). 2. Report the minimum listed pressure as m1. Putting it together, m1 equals 27.6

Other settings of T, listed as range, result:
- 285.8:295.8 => 37.1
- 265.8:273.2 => 36.5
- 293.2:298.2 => 37.8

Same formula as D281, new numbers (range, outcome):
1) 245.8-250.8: 36.2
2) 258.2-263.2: 35.8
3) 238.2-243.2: 40.4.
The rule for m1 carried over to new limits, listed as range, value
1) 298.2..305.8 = 41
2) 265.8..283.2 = 27.9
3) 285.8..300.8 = 30.9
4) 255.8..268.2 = 29.2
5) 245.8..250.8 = 33.1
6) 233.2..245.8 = 36.9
